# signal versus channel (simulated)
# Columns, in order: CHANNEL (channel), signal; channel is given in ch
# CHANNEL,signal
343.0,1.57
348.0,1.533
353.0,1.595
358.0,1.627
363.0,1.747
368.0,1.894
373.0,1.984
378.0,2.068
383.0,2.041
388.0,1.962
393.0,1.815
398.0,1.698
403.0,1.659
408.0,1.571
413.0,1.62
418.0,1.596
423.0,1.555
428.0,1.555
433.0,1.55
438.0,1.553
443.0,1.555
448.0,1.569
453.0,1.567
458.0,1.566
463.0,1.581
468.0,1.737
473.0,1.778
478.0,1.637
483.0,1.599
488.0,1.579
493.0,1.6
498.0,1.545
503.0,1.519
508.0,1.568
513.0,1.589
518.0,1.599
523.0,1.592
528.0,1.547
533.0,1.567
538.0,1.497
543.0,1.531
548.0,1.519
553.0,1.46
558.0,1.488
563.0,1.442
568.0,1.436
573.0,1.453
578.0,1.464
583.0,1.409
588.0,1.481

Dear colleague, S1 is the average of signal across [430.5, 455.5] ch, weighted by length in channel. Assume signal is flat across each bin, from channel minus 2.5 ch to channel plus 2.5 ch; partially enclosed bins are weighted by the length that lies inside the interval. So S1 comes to 1.56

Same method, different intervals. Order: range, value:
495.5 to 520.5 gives 1.56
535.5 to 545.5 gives 1.51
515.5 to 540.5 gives 1.56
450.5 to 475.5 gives 1.65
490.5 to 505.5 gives 1.55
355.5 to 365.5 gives 1.69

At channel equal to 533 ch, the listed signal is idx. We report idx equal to 1.567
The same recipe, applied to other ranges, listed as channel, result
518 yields 1.599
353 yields 1.595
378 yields 2.068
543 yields 1.531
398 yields 1.698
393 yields 1.815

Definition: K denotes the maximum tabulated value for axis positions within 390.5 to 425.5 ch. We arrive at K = 1.815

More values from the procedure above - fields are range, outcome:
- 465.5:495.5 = 1.778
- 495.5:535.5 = 1.599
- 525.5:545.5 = 1.567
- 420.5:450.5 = 1.569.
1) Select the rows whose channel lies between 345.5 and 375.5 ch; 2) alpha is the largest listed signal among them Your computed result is 1.984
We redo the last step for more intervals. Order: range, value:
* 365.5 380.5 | 2.068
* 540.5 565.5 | 1.531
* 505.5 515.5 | 1.589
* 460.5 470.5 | 1.737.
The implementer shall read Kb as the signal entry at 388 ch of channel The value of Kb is 1.962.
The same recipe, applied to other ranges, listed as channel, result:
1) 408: 1.571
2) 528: 1.547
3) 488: 1.579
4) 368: 1.894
